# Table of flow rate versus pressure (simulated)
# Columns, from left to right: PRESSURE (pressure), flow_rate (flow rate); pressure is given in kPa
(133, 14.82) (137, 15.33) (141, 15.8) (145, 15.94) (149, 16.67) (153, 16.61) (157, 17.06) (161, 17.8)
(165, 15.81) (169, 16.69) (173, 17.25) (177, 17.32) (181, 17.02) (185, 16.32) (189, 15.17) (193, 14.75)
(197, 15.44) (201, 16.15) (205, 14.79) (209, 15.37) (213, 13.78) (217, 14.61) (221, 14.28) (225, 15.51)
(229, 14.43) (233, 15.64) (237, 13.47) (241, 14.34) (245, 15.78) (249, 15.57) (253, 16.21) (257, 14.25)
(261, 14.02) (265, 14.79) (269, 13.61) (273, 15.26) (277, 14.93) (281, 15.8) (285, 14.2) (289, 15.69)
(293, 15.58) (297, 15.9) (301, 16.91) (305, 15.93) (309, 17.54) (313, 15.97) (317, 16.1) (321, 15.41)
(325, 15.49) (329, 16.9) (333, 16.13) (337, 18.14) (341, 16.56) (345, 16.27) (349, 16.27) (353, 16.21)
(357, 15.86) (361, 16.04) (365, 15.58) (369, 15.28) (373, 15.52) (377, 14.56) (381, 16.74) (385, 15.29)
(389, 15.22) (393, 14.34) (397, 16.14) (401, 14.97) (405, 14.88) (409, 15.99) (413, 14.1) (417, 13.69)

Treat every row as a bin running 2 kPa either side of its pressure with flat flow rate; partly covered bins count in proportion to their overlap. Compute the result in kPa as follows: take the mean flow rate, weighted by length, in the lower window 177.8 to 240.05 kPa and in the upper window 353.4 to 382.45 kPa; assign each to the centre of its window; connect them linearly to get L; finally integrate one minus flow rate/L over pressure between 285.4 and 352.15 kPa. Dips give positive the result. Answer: -3.2 kPa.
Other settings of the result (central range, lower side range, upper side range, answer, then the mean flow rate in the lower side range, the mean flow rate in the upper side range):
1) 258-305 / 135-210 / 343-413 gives 2.0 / 16.2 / 15.6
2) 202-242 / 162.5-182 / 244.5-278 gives 2.8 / 16.8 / 14.9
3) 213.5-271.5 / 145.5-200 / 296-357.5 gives 5.9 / 16.4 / 16.4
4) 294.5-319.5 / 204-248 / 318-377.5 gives -1.2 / 14.7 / 16.1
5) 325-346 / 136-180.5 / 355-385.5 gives -1.2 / 16.6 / 15.6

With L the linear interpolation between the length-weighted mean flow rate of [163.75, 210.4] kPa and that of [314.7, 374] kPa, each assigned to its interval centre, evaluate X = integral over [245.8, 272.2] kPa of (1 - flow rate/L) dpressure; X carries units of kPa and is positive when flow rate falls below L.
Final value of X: 2.1 kPa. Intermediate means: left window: 16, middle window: 14.8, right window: 16.1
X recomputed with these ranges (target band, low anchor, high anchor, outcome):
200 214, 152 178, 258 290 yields 0.9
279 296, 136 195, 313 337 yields 0.9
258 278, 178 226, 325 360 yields 1.7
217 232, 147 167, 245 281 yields 0.8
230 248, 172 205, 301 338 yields 1.5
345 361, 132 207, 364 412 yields -0.7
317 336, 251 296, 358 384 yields -1.0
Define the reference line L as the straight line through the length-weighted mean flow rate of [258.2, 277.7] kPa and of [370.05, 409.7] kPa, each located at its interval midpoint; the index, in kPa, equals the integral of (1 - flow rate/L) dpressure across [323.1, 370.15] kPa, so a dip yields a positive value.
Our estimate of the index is -3.8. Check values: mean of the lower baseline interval 14.5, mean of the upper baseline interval 15.3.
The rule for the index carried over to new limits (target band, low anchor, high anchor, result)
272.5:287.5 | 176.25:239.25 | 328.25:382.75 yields 0.6 kPa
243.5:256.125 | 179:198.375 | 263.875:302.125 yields -0.2 kPa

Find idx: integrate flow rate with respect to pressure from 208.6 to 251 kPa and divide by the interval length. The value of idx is 14.8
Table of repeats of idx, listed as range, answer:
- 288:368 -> 16.2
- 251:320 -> 15.5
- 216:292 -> 14.9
